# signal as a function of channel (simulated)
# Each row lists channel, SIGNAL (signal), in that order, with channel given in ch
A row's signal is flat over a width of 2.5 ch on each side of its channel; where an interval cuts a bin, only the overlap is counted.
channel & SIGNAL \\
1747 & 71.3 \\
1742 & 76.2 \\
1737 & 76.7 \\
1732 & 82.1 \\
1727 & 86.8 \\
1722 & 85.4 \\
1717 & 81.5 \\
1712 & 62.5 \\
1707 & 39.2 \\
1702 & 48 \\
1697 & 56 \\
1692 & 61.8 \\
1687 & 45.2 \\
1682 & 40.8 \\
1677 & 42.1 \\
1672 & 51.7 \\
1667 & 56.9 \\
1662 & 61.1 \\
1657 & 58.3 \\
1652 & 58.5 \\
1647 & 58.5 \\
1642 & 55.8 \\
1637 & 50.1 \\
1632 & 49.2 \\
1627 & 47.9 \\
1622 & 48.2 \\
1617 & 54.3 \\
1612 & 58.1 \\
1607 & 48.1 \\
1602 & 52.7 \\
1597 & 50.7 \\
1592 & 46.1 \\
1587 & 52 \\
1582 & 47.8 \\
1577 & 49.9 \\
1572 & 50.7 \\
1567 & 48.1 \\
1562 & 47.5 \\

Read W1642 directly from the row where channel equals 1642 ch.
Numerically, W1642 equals 55.8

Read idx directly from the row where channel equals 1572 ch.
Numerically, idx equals 50.7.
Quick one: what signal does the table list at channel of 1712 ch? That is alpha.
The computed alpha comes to 62.5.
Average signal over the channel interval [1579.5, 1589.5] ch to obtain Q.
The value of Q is 49.9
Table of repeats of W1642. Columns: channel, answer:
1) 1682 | 40.8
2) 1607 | 48.1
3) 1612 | 58.1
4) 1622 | 48.2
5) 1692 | 61.8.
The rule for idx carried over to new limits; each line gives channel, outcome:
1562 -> 47.5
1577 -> 49.9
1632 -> 49.2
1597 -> 50.7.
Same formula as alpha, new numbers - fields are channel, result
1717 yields 81.5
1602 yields 52.7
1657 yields 58.3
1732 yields 82.1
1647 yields 58.5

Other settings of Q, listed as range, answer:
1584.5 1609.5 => 49.9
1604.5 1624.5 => 52.2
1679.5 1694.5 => 49.3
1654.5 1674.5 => 57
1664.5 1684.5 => 47.9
